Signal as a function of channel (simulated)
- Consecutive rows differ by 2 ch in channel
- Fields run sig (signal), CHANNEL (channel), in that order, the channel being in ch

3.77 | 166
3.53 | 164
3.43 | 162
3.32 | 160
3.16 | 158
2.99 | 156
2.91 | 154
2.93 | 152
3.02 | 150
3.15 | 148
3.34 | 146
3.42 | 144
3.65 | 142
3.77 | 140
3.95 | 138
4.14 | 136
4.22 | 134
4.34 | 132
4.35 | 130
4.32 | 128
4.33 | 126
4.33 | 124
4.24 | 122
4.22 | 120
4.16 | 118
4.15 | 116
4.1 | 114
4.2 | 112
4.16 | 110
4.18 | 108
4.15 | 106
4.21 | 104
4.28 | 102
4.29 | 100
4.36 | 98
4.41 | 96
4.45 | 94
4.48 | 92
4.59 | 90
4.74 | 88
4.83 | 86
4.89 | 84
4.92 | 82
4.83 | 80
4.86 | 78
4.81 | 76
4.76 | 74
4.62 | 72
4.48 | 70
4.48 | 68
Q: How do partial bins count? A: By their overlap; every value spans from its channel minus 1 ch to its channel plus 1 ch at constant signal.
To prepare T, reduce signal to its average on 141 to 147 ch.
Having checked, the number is 3.47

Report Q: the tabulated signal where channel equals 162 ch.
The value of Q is 3.43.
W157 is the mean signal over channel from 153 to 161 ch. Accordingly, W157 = 3.1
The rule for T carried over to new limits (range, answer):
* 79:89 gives 4.84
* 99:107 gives 4.23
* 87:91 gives 4.67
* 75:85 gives 4.86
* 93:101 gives 4.38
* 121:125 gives 4.29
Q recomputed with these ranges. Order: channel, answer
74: 4.76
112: 4.2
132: 4.34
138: 3.95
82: 4.92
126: 4.33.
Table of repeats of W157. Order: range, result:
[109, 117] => 4.15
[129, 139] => 4.2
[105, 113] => 4.17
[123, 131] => 4.33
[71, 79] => 4.76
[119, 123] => 4.23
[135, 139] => 4.04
